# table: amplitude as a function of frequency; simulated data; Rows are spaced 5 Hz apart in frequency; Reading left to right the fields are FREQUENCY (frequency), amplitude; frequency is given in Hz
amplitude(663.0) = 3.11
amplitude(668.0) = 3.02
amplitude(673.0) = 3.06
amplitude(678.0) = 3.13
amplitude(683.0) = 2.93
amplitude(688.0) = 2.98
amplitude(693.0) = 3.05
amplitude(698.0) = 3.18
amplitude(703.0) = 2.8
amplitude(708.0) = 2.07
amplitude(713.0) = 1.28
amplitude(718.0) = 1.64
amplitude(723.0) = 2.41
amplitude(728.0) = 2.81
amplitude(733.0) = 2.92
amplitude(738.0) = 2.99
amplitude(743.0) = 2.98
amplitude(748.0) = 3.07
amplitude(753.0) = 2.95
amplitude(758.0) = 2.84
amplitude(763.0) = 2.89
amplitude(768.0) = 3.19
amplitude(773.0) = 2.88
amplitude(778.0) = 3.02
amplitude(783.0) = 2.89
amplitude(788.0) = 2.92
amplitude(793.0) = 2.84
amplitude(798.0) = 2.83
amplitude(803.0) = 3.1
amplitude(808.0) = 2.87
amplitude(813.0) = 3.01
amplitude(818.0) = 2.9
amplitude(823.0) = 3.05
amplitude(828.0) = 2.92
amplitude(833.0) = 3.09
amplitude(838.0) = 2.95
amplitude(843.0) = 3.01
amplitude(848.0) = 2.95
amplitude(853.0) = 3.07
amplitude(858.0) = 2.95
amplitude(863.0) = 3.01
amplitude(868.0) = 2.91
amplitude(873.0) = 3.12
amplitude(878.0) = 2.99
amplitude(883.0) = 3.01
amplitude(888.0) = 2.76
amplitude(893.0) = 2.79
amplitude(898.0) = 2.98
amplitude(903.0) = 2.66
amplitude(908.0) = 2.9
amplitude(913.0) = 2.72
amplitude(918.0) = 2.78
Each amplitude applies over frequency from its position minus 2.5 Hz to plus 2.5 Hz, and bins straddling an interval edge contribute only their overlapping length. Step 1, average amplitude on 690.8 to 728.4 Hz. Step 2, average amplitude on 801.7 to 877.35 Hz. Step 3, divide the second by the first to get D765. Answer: 1.26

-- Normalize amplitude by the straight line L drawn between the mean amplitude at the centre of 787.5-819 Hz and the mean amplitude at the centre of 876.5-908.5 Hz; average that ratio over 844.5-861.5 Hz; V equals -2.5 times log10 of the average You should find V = -0.04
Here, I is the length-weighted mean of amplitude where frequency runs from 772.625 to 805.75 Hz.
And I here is 2.93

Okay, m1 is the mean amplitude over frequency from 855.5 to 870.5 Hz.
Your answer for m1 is 2.96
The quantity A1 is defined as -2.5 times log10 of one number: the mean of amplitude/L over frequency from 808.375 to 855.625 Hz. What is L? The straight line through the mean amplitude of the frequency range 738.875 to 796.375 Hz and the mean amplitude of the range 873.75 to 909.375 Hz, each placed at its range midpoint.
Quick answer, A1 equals -0.03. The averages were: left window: 2.95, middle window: 2.99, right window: 2.88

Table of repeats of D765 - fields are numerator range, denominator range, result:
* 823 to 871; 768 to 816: 1.02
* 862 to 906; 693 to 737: 1.19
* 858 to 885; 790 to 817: 1.03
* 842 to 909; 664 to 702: 0.96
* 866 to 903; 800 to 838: 0.98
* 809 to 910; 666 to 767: 1.07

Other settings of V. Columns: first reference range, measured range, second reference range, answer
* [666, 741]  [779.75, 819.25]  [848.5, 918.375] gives -0.04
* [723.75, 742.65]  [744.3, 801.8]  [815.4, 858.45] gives -0.01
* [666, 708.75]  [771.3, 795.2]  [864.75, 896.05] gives 0.01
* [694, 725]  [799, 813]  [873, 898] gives -0.14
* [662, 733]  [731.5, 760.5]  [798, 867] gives -0.07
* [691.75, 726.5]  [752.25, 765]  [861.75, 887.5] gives -0.14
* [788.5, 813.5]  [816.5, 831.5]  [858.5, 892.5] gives -0.01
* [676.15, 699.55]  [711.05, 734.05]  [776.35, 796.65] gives 0.34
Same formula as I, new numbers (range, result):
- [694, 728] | 2.31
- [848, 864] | 3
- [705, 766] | 2.58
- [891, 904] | 2.83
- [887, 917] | 2.8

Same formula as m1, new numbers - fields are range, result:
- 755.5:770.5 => 2.97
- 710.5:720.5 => 1.46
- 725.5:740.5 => 2.91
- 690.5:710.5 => 2.77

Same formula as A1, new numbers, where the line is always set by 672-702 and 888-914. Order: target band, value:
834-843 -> -0.041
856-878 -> -0.056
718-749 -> 0.089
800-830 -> -0.026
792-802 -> 0.018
